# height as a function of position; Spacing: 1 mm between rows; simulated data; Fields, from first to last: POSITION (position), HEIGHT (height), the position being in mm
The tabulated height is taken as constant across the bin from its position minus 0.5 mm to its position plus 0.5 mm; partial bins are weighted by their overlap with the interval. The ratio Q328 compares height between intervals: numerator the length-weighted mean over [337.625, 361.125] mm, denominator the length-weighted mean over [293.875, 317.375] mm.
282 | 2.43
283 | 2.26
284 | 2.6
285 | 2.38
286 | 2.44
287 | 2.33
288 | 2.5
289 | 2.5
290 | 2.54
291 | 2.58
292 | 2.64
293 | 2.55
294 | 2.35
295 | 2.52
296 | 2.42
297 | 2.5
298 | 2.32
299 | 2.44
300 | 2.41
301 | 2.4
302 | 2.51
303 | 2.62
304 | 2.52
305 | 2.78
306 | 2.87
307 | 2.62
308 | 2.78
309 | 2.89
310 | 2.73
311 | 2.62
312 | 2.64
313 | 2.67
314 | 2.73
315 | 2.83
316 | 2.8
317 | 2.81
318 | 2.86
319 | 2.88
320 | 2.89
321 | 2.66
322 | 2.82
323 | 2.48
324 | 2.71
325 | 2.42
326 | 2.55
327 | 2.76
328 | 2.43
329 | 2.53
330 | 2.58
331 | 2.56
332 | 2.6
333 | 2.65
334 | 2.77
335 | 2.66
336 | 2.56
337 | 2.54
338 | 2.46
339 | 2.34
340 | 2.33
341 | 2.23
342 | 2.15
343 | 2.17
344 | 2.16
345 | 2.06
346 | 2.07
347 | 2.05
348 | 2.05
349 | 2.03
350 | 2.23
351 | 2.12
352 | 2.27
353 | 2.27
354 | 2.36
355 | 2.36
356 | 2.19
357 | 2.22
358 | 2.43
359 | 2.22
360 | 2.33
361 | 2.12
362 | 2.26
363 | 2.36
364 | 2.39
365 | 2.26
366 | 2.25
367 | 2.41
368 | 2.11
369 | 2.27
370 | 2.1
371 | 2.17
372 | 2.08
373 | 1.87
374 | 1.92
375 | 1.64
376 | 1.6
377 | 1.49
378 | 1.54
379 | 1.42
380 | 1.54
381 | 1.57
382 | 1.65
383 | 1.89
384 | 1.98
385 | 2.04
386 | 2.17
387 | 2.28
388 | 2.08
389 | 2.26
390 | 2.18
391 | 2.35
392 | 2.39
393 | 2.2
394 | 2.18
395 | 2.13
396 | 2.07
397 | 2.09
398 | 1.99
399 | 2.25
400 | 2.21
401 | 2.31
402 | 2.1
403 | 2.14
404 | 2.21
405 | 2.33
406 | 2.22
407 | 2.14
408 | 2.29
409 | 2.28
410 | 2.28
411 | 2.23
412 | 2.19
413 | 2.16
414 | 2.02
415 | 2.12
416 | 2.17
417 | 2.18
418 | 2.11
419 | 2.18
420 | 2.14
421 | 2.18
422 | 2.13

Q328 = 0.85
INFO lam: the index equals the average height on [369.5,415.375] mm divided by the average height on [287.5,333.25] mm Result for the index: 0.78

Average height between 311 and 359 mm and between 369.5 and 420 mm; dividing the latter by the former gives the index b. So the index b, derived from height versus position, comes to 0.84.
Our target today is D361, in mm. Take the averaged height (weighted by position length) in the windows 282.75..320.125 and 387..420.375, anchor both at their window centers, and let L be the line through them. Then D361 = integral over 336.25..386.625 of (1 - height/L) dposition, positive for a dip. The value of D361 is 5.62 mm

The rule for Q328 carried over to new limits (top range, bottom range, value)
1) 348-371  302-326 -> 0.83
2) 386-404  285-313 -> 0.86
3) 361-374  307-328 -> 0.81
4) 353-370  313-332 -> 0.85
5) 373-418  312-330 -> 0.76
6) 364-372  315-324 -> 0.80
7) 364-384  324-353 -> 0.80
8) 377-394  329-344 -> 0.80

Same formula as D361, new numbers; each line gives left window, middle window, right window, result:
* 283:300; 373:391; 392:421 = 3.1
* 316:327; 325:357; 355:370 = 1.9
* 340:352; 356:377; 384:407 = 0.2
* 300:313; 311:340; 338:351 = -2.8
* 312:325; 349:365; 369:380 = -1.4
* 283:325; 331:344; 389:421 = 0.1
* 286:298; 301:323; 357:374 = -2.9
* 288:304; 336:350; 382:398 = 0.6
